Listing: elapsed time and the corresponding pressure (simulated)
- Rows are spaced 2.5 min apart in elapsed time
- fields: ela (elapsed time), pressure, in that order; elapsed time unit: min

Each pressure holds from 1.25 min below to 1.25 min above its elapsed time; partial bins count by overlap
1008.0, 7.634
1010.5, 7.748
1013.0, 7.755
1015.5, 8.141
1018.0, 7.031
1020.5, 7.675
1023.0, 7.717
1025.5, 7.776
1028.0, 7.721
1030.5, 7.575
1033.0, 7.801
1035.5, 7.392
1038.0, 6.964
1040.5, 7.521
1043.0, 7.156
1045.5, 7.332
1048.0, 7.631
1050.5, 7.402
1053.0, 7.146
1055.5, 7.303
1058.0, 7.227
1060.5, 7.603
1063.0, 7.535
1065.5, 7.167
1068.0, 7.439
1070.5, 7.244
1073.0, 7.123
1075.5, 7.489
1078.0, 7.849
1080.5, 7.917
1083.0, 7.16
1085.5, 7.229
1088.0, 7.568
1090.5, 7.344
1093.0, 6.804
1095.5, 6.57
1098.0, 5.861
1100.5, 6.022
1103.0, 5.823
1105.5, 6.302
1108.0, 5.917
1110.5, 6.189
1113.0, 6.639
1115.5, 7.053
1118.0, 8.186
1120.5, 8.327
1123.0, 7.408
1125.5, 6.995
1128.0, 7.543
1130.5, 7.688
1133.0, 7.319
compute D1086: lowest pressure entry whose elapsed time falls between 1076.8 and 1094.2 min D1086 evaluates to 6.804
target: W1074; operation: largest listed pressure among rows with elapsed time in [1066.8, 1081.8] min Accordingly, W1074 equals 7.917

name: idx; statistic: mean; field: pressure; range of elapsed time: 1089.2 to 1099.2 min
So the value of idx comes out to 6.65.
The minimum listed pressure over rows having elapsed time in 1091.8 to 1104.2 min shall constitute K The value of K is 5.823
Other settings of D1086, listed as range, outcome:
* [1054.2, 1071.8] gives 7.167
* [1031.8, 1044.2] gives 6.964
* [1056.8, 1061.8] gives 7.227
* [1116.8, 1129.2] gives 6.995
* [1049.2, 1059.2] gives 7.146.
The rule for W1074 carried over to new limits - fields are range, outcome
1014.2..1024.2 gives 8.141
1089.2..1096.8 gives 7.344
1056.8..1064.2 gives 7.603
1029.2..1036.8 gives 7.801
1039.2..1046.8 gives 7.521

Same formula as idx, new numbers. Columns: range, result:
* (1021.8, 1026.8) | 7.75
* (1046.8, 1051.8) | 7.51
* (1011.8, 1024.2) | 7.66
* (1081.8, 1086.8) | 7.2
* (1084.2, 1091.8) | 7.38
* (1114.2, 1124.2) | 7.74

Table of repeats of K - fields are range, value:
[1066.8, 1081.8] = 7.123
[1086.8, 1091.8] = 7.344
